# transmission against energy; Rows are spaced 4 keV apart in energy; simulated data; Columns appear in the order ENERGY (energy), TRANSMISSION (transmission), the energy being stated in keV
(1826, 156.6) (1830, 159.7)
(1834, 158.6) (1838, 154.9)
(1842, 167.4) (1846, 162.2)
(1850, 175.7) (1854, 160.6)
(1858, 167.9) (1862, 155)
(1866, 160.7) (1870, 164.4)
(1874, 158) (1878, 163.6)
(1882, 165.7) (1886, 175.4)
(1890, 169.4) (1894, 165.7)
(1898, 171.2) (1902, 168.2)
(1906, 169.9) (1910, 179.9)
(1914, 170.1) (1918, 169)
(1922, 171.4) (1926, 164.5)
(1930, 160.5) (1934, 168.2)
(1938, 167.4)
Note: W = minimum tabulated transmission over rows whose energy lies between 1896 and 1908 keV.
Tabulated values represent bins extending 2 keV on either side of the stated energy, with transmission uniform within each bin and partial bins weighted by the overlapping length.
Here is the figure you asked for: 168.2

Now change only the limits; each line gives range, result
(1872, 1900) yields 158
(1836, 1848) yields 154.9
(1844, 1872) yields 155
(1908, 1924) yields 169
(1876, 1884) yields 163.6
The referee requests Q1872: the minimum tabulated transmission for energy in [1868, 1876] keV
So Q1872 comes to 158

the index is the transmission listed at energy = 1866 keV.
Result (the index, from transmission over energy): 160.7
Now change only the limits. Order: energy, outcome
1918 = 169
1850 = 175.7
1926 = 164.5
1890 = 169.4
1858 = 167.9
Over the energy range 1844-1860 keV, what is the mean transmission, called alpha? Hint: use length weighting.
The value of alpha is 167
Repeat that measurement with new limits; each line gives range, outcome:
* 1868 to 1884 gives 163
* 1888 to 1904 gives 169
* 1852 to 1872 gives 162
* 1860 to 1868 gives 158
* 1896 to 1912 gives 172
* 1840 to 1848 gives 165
